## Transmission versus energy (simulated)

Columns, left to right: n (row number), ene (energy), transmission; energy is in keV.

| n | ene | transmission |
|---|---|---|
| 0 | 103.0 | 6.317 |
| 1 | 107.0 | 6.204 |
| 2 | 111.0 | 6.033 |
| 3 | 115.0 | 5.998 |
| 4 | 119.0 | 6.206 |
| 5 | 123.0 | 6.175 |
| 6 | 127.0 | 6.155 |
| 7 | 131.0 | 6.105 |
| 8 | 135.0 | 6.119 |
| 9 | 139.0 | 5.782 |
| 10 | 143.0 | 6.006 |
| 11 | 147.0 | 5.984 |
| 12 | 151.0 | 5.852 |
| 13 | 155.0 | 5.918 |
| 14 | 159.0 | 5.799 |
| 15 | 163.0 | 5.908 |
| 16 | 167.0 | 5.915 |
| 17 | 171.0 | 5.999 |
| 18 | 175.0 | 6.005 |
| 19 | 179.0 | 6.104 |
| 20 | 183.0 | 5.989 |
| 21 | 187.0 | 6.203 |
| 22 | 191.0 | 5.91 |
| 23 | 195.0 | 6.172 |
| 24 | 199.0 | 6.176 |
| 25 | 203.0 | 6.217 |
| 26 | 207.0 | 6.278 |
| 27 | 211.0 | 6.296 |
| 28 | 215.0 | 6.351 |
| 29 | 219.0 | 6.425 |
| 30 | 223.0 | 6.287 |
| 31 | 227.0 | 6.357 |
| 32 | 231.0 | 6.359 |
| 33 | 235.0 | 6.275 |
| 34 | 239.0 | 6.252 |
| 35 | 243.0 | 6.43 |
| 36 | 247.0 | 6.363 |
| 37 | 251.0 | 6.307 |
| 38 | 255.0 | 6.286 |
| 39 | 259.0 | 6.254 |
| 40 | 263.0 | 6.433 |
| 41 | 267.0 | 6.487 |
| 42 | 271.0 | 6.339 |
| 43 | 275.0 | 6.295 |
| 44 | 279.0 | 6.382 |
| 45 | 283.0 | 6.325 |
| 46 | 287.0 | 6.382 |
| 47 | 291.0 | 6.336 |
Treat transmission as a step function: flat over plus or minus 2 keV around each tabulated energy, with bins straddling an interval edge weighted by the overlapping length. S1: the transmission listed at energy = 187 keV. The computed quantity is 6.203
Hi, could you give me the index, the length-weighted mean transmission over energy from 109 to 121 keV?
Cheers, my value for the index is 6.08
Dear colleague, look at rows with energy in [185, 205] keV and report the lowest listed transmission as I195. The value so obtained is 5.91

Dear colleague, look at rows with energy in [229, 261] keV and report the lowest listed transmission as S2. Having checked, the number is 6.252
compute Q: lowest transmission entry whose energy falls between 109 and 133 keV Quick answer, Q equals 5.998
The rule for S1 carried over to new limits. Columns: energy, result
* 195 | 6.172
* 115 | 5.998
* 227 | 6.357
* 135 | 6.119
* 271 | 6.339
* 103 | 6.317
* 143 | 6.006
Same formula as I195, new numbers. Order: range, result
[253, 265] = 6.254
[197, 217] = 6.176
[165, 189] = 5.915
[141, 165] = 5.799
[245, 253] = 6.307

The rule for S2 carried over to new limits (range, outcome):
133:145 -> 5.782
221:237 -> 6.275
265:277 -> 6.295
